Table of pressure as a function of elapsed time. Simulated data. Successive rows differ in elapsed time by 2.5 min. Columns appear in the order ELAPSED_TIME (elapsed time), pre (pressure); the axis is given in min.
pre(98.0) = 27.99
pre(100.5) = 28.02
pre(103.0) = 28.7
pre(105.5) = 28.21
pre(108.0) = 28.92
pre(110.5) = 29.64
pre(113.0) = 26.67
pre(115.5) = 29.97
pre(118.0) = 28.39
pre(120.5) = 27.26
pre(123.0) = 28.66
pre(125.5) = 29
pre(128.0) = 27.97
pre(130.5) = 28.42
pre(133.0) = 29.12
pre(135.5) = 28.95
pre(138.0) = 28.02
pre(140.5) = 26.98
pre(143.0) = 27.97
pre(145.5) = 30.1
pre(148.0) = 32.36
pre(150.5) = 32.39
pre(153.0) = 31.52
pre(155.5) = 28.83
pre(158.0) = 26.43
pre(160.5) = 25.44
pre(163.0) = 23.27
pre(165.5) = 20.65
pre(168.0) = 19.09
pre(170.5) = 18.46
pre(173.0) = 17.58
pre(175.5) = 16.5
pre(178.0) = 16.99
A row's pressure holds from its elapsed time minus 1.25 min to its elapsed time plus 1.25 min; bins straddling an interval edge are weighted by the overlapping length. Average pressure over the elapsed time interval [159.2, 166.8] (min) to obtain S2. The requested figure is 23.1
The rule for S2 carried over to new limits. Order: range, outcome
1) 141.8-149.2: 30.1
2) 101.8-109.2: 28.6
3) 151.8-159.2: 28.9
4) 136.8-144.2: 27.7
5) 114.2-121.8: 28.5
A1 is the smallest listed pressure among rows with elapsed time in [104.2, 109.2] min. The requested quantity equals 28.21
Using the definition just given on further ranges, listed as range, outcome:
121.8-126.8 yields 28.66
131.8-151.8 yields 26.98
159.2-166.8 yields 20.65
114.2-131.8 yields 27.26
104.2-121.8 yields 26.67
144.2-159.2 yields 26.43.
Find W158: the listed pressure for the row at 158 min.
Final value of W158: 26.43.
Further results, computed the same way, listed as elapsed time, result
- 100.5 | 28.02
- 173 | 17.58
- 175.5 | 16.5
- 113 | 26.67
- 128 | 27.97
